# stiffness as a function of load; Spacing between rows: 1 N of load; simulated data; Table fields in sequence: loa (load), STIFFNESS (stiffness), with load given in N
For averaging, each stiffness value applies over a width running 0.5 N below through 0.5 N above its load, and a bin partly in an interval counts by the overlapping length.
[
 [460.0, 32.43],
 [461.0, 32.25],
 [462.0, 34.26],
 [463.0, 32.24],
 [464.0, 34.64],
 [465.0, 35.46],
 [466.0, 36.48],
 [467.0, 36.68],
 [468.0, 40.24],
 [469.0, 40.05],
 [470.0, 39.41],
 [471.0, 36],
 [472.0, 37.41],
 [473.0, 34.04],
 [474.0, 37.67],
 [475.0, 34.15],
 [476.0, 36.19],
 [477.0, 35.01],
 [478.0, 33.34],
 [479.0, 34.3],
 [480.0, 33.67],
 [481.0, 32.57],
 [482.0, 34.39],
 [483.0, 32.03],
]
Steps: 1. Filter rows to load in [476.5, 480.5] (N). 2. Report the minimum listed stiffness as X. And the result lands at 33.34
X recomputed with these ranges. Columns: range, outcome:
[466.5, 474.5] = 34.04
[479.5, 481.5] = 32.57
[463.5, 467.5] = 34.64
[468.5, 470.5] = 39.41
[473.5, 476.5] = 34.15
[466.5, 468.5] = 36.68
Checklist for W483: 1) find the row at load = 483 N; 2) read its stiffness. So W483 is 32.03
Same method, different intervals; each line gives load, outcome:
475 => 34.15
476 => 36.19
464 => 34.64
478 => 33.34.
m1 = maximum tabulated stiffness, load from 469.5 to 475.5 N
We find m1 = 39.41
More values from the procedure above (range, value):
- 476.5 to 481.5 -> 35.01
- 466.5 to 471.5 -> 40.24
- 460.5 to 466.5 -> 36.48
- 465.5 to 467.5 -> 36.68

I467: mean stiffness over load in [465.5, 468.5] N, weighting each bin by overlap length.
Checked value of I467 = 37.8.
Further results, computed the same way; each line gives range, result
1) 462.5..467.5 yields 35.1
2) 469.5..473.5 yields 36.7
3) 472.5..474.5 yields 35.9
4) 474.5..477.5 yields 35.1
